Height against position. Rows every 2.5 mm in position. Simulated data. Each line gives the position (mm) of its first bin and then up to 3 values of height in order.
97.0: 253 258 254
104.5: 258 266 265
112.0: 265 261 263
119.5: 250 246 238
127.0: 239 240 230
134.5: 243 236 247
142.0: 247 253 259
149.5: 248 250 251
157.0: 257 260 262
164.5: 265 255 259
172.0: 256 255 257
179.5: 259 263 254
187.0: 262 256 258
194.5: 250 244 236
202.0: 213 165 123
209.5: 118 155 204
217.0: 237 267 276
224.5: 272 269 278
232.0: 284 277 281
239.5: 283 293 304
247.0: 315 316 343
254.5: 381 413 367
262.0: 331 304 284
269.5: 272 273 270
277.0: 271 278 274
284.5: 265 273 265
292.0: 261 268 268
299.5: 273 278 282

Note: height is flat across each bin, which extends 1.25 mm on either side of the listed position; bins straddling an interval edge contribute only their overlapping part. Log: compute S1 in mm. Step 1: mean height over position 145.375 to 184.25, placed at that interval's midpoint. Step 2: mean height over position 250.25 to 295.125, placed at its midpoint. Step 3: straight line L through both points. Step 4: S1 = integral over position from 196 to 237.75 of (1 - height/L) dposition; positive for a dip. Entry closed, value 7.5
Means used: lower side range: 257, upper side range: 300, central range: 229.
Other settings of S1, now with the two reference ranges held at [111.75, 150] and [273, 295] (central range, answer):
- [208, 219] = 3.2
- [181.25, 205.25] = 1.4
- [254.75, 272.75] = -4.0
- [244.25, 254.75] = -2.6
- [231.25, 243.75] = -1.0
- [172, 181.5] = -0.1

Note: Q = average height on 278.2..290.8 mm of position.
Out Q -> 271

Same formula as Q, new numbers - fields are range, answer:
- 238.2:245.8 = 293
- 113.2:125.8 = 252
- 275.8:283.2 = 274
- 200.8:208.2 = 167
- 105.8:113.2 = 265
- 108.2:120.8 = 261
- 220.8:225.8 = 274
